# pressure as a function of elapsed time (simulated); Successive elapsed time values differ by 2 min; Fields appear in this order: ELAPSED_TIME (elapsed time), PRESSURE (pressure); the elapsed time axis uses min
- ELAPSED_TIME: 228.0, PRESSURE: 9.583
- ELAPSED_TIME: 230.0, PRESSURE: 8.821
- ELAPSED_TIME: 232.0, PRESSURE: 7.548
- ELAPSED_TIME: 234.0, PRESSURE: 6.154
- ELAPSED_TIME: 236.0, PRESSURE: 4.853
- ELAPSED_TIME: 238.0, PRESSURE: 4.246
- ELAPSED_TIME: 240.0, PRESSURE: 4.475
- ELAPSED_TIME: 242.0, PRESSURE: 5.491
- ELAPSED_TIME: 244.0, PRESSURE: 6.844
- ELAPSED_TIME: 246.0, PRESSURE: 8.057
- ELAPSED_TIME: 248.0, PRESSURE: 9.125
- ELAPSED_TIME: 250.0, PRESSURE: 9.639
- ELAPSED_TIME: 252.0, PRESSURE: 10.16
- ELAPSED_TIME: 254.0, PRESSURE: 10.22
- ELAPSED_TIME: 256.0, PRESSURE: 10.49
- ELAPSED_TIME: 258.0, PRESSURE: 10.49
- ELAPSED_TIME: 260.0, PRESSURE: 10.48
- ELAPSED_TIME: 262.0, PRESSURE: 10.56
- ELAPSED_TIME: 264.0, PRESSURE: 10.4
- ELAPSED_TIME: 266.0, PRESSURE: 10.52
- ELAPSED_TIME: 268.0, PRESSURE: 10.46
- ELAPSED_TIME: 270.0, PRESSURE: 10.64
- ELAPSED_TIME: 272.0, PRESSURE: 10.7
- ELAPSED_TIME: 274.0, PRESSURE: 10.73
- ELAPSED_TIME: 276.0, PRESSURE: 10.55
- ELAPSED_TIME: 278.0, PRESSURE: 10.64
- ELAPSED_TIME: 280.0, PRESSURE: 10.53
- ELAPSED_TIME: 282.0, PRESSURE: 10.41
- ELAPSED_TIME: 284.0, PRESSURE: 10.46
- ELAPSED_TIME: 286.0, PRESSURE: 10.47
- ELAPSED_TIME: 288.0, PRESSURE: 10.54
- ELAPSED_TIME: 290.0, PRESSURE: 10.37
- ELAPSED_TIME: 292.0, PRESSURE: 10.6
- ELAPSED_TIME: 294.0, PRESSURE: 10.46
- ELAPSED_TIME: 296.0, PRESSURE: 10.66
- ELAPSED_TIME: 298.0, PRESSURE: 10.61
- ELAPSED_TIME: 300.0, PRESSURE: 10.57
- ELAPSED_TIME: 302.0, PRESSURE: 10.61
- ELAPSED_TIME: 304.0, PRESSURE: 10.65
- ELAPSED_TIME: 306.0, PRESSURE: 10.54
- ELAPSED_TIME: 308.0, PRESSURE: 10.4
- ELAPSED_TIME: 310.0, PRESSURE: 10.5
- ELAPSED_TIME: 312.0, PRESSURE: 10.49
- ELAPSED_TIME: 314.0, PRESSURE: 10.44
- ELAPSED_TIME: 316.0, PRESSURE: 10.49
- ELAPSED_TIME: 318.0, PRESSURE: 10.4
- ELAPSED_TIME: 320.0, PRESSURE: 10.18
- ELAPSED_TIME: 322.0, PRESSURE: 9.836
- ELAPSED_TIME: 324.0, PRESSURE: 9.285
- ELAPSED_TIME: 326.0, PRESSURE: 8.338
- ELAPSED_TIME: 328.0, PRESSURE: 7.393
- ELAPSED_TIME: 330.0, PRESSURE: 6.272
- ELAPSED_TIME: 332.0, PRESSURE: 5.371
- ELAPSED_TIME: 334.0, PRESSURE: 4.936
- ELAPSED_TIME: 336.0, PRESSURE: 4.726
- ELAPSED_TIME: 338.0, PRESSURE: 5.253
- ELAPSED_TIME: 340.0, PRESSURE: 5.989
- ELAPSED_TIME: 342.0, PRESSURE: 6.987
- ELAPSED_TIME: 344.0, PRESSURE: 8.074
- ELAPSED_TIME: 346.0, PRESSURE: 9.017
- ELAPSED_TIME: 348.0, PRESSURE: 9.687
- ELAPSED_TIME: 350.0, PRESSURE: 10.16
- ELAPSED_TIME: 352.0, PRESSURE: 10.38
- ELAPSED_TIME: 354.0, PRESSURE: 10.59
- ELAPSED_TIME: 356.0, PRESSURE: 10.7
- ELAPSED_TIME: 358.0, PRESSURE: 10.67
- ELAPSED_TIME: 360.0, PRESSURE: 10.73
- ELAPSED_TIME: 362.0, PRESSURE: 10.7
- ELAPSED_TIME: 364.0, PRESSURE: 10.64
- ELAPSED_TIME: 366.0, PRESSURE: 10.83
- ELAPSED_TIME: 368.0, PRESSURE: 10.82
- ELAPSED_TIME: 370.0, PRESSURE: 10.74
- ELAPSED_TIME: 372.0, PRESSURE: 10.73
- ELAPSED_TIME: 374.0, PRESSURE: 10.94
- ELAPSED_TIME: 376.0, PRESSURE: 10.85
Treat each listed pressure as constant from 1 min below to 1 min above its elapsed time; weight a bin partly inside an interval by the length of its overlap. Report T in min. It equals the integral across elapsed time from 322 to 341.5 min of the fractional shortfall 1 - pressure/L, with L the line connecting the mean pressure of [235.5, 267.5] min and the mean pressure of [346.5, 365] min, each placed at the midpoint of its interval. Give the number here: 6.6 min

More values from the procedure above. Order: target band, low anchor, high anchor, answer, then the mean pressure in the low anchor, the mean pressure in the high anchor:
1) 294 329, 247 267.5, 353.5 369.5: 1.27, 10.2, 10.7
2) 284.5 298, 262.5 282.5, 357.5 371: 0.10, 10.6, 10.7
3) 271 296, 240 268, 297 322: -1.60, 9.28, 10.5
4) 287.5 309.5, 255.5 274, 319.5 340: -4.66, 10.5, 7.03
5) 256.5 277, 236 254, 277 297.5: -3.73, 7.29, 10.5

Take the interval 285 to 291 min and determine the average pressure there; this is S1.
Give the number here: 10.5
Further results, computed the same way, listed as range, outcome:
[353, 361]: 10.7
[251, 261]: 10.4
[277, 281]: 10.6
